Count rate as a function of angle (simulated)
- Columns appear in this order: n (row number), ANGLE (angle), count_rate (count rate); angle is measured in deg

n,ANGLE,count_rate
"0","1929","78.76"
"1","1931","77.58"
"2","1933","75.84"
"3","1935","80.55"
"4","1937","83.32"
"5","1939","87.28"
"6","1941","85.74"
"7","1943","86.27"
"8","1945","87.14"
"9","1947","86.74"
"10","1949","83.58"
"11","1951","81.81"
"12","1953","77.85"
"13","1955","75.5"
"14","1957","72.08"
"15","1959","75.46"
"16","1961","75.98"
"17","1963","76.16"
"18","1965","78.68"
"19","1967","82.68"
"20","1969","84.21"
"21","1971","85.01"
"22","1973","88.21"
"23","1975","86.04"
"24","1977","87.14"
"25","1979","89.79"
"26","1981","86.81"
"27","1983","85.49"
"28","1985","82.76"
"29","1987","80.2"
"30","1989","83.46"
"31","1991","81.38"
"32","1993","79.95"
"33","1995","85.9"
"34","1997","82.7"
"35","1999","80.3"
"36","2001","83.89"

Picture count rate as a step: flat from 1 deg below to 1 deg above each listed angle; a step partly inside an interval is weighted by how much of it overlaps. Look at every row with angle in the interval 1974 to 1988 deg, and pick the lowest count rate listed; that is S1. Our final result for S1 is 80.2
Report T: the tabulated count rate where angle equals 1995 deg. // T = 85.9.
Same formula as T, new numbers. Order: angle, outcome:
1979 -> 89.79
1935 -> 80.55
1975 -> 86.04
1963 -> 76.16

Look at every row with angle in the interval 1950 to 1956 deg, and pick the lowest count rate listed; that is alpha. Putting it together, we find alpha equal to 75.5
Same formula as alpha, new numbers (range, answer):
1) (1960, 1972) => 75.98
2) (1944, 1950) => 83.58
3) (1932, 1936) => 75.84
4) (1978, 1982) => 86.81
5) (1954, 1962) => 72.08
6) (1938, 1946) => 85.74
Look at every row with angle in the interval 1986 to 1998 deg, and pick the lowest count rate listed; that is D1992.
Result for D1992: 79.95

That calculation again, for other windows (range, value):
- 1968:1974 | 84.21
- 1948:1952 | 81.81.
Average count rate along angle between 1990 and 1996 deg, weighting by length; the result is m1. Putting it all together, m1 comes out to 82.4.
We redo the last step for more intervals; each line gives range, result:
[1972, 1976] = 87.1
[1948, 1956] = 79.7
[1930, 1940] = 80.9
